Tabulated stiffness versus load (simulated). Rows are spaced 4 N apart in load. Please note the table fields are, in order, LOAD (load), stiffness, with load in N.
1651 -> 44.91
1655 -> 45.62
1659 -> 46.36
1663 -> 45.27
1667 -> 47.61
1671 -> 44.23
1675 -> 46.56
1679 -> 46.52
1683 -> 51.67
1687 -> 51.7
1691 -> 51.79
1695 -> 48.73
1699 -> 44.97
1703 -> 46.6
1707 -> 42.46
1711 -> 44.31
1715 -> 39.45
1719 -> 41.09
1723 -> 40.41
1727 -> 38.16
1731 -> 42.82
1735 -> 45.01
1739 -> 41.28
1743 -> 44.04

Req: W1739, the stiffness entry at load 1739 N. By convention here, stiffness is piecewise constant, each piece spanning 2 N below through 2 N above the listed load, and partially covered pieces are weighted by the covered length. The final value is 41.28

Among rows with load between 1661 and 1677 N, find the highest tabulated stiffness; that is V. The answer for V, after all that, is 47.61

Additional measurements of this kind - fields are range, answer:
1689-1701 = 51.79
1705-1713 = 44.31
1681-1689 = 51.7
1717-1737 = 45.01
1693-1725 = 48.73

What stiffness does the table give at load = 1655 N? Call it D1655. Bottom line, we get 45.62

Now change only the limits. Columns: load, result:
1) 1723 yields 40.41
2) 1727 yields 38.16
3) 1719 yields 41.09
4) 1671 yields 44.23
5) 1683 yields 51.67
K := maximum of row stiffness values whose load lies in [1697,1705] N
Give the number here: 46.6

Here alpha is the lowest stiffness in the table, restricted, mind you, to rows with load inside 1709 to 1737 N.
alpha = 38.16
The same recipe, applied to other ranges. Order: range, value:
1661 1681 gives 44.23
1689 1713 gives 42.46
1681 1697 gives 48.73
